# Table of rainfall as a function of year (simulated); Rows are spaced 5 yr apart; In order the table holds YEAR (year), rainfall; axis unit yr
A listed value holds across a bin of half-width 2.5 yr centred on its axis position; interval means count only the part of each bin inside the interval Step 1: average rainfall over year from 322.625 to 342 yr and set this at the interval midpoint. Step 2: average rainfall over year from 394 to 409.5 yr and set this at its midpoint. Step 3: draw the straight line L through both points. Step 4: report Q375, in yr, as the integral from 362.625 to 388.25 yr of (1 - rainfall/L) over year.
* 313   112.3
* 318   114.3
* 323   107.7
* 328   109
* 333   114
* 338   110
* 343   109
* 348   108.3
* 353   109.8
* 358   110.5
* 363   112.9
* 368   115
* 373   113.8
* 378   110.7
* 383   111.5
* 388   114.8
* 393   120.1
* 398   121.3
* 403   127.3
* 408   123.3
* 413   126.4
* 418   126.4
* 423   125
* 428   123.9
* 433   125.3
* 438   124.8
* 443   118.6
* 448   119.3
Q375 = 1.21 yr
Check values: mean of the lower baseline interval 110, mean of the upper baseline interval 124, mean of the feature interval 113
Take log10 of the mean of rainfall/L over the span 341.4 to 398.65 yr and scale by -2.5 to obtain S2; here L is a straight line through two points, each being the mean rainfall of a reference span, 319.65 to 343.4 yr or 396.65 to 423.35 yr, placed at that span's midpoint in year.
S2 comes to 0.043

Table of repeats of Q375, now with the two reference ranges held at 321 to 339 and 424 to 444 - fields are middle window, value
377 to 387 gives 0.4 yr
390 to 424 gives -1.1 yr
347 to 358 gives 0.4 yr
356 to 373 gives 0.3 yr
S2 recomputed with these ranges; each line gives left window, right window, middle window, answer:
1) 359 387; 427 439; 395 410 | -0.05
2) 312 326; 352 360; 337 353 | 0.01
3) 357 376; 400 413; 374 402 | 0.03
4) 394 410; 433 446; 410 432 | -0.02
